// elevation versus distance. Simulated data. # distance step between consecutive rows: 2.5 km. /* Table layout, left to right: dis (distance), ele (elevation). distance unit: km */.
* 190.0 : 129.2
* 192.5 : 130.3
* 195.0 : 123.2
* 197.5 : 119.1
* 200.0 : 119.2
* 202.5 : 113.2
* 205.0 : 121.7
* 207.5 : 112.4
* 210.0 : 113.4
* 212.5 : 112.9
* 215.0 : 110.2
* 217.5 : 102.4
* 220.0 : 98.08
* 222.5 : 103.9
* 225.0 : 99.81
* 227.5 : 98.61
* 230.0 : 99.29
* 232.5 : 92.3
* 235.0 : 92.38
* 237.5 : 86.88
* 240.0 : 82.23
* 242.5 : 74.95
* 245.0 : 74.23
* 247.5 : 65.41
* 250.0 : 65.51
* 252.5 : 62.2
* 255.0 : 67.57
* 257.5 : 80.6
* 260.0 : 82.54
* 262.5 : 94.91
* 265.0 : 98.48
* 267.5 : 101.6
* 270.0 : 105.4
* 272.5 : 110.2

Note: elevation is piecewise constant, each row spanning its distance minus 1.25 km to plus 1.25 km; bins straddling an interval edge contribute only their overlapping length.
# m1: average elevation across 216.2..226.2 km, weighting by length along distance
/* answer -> 101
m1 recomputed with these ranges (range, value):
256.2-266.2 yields 89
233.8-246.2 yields 82.1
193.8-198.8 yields 121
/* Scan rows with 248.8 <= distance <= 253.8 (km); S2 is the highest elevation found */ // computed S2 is 65.51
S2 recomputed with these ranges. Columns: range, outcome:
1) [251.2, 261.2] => 82.54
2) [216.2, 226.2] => 103.9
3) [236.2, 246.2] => 86.88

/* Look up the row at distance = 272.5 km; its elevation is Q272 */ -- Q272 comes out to 110.2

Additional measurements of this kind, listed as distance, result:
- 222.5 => 103.9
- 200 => 119.2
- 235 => 92.38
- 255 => 67.57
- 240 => 82.23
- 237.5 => 86.88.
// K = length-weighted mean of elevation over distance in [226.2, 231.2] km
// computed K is 99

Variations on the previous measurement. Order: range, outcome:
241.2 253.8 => 68.5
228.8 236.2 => 94.6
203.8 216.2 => 114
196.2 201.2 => 119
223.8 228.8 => 99.2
